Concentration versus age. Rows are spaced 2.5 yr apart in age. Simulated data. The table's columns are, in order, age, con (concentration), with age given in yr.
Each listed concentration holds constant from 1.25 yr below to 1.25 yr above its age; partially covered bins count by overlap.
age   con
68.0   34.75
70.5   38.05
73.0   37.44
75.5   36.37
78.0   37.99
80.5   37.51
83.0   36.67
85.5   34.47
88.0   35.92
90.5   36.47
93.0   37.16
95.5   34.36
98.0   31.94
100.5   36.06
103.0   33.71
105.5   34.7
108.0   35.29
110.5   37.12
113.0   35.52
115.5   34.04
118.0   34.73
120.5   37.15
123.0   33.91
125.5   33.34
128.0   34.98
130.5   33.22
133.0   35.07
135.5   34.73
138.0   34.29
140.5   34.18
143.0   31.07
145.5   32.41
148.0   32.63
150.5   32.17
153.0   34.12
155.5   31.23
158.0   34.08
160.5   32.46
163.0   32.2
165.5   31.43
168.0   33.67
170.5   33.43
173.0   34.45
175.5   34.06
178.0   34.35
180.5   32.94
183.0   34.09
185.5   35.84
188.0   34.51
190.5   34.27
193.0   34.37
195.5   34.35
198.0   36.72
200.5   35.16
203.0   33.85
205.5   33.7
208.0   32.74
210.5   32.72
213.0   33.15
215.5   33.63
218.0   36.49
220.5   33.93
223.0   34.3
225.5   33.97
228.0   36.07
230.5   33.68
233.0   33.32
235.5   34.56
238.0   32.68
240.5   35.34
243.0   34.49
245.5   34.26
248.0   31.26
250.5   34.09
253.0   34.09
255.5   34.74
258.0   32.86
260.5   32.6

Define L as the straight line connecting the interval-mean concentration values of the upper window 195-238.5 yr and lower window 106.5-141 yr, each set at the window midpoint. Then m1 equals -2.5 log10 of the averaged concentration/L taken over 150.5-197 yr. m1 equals 0.03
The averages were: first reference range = 34.8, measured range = 33.6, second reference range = 34.2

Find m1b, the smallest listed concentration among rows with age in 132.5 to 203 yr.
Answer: 31.07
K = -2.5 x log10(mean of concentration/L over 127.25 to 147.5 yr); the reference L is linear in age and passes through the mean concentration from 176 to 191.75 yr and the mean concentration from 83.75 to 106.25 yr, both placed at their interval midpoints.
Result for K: 0.03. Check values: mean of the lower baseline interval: 35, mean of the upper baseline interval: 34.3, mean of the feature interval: 33.7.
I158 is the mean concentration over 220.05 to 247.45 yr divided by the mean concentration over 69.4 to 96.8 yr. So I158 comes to 0.93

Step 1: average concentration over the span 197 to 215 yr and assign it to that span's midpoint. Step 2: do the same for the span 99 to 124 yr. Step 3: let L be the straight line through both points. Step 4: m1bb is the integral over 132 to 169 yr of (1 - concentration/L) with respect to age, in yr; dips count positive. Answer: 1.8 yr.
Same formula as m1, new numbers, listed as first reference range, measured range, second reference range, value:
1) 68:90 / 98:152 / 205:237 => 0.049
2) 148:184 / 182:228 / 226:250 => -0.025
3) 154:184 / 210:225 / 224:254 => -0.011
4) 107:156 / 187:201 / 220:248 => -0.025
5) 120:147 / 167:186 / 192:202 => 0.022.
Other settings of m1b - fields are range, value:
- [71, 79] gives 36.37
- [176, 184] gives 32.94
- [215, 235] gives 33.32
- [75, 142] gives 31.94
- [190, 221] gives 32.72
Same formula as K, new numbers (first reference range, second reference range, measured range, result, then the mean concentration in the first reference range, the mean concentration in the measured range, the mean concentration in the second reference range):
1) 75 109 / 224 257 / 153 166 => 0.077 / 35.6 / 32.5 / 34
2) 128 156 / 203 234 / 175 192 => -0.020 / 33.3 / 34.3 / 34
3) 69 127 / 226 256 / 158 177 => 0.054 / 35.6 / 33.2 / 34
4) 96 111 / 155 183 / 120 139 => -0.013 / 34.7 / 34.5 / 33.2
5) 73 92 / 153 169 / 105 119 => -0.006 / 36.6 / 35.3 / 32.6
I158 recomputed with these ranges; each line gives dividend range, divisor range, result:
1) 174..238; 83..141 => 0.98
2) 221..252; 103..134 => 0.98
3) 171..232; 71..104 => 0.95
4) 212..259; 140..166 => 1.05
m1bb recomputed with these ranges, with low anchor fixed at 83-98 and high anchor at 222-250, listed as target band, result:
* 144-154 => 0.6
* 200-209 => 0.1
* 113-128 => 0.2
